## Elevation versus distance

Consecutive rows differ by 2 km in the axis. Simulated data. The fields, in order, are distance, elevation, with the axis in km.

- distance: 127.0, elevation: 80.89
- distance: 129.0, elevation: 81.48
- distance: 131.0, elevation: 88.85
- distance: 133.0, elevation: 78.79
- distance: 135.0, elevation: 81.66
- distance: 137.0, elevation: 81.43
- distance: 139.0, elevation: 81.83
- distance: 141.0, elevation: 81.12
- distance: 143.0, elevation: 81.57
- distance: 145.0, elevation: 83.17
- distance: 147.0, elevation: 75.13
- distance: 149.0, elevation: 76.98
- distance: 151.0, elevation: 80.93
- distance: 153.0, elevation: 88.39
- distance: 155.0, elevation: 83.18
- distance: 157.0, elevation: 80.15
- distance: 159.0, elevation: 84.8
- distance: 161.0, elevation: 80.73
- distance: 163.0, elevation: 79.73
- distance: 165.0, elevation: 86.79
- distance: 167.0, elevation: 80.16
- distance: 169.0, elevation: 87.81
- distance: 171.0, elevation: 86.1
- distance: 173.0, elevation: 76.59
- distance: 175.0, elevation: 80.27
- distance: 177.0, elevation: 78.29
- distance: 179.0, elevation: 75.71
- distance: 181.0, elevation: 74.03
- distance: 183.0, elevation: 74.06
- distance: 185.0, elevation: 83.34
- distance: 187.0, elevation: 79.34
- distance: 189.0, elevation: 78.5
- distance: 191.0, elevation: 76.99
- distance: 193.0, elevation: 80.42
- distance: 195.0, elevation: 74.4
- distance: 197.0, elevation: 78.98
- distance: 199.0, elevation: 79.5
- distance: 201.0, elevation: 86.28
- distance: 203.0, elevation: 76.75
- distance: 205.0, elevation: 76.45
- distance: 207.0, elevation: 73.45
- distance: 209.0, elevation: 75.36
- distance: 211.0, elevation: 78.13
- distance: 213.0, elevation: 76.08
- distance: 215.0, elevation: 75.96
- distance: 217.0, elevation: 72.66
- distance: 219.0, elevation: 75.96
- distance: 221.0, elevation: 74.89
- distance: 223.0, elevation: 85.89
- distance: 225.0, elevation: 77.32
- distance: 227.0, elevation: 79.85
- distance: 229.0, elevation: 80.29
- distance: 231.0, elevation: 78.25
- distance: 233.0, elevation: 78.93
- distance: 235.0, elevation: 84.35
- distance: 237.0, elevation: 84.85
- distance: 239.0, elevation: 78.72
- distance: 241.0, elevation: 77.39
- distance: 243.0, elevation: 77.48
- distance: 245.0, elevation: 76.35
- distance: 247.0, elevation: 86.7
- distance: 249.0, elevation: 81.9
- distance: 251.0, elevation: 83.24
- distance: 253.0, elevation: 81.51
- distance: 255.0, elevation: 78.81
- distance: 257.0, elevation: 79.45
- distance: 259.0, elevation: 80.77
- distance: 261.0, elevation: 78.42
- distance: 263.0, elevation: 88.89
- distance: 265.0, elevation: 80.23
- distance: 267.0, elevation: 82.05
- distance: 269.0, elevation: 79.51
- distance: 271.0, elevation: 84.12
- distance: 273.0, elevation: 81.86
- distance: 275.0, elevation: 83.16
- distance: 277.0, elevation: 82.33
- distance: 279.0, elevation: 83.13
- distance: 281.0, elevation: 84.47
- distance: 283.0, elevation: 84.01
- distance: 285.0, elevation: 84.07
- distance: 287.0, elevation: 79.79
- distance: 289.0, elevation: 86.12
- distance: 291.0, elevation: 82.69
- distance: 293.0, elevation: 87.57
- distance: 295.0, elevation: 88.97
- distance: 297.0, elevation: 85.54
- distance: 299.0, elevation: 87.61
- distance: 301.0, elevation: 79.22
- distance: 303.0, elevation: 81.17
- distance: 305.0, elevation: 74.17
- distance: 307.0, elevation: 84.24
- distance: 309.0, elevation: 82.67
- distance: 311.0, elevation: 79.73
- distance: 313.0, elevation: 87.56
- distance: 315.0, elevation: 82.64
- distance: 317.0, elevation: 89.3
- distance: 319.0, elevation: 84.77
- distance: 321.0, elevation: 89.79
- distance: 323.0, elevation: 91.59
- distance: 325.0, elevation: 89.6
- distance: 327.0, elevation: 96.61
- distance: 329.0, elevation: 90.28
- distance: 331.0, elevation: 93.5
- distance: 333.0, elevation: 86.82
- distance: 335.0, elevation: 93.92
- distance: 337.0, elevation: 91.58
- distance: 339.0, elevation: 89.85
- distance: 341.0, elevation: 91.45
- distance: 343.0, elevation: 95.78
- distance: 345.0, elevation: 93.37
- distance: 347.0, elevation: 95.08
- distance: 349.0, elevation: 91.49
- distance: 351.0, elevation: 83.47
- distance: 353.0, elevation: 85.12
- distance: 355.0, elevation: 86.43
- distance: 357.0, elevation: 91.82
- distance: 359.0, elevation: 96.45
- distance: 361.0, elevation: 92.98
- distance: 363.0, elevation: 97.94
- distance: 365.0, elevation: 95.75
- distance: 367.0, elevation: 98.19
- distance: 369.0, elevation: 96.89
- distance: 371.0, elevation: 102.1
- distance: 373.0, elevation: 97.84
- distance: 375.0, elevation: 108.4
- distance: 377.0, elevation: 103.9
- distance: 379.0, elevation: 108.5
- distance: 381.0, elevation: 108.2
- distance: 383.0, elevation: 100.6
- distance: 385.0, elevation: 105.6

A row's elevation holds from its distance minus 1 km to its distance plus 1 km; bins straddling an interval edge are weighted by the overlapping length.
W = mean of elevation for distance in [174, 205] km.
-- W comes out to 78.4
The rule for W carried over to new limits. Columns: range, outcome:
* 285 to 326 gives 84.7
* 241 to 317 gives 82.5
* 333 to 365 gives 91.8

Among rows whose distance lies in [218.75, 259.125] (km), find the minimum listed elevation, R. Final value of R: 74.89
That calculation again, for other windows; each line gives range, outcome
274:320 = 74.17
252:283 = 78.42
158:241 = 72.66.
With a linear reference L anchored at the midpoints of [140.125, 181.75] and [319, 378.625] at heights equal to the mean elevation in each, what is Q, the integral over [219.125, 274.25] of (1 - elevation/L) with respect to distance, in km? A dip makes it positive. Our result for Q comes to 3.9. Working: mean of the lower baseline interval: 81.1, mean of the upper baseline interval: 93.7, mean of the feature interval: 80.7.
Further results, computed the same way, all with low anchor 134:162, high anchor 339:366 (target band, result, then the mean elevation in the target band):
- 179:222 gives 3.58 km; 77.2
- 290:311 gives 1.44 km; 83.2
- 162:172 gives -0.20 km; 84.1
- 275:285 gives 0.54 km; 83.5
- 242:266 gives 1.60 km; 81.1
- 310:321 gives 0.59 km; 85.3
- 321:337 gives -0.15 km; 91.6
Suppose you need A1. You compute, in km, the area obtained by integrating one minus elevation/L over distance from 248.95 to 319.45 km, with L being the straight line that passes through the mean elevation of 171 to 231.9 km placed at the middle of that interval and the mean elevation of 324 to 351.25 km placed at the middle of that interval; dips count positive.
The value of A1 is 2.8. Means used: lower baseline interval 77.9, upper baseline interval 91.9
